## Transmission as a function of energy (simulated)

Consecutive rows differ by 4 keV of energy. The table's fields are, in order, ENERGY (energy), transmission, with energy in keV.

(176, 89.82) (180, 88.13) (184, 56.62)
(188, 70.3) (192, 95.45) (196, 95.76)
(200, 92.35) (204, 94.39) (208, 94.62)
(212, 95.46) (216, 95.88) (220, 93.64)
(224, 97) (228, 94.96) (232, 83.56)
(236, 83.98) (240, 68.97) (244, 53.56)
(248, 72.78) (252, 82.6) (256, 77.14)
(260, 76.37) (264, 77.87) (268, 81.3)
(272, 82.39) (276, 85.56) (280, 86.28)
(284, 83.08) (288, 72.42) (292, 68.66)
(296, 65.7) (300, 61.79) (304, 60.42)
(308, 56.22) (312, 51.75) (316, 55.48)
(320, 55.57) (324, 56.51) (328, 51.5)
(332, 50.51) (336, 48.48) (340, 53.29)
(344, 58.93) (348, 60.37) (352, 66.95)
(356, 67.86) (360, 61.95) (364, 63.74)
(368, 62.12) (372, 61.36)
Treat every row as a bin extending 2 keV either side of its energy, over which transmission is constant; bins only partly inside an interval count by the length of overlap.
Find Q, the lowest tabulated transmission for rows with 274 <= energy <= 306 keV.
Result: 60.42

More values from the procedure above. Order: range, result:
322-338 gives 48.48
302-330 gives 51.5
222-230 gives 94.96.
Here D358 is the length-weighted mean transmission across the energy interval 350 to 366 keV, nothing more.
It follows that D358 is 65.1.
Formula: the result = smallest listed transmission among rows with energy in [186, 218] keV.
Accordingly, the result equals 70.3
